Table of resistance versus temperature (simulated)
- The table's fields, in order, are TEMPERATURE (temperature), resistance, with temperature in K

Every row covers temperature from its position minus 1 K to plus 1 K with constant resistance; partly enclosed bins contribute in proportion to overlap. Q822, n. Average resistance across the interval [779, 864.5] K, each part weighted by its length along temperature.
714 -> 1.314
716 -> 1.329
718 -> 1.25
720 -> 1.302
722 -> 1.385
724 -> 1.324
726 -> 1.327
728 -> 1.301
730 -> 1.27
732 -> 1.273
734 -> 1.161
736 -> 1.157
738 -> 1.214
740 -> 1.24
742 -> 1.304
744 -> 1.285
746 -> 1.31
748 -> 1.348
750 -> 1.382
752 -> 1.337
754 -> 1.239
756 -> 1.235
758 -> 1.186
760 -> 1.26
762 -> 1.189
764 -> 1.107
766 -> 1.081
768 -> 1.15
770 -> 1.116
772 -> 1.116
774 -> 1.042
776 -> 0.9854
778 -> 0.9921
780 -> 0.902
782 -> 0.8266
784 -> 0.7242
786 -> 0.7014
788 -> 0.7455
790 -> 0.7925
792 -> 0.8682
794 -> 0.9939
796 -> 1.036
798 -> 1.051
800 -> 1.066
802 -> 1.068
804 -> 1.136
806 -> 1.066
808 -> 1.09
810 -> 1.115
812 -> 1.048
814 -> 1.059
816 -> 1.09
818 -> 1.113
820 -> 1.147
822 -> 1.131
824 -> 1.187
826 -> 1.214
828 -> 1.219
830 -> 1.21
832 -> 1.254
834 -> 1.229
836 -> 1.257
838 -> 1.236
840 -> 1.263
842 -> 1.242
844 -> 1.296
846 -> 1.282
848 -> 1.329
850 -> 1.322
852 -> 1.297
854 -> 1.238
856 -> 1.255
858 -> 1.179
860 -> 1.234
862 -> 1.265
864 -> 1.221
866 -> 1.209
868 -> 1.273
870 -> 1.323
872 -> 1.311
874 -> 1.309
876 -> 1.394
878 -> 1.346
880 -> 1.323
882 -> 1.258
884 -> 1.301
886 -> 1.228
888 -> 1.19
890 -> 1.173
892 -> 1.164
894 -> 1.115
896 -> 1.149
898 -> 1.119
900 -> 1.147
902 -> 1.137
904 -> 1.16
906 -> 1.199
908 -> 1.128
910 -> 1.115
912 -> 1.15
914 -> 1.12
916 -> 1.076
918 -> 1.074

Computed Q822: 1.12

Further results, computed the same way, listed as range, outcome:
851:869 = 1.24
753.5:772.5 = 1.17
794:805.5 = 1.06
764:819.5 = 1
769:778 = 1.06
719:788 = 1.16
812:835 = 1.16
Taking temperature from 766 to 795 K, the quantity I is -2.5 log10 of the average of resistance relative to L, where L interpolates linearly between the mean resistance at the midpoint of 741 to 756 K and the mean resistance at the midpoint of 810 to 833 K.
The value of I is 0.31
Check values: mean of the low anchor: 1.31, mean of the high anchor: 1.15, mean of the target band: 0.931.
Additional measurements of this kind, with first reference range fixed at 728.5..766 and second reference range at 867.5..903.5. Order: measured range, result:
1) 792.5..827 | 0.14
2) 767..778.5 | 0.16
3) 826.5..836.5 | 0.01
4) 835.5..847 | -0.02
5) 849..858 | -0.03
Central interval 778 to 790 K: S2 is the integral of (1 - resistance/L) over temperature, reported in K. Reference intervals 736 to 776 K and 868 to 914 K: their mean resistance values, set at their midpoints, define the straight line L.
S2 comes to 4.1 K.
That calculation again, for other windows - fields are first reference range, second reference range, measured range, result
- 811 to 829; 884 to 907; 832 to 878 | -4.90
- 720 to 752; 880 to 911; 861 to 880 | -1.62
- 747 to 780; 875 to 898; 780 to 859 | 5.84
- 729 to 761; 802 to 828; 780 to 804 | 5.28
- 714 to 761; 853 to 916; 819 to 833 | 0.52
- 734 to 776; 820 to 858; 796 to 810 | 1.70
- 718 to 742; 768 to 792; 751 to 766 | -2.05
